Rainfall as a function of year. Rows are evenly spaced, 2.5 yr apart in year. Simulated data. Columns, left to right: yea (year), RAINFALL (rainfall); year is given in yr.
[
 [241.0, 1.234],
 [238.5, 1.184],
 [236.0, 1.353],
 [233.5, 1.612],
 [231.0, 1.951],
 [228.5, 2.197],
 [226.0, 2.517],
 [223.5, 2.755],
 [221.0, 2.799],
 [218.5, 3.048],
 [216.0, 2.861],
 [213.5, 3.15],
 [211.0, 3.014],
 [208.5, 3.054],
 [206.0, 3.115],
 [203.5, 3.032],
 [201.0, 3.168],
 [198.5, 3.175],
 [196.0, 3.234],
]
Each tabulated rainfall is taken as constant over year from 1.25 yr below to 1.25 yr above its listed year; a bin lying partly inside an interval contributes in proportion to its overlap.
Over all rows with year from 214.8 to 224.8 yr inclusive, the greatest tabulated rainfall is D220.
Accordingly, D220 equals 3.048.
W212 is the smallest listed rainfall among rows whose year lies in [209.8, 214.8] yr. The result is 3.014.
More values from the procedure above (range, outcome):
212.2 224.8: 2.755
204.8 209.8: 3.054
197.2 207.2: 3.032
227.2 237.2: 1.353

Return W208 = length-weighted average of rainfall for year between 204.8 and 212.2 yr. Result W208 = 3.06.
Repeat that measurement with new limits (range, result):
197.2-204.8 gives 3.13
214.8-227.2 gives 2.8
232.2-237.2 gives 1.49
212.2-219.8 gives 3.02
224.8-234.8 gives 2.06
